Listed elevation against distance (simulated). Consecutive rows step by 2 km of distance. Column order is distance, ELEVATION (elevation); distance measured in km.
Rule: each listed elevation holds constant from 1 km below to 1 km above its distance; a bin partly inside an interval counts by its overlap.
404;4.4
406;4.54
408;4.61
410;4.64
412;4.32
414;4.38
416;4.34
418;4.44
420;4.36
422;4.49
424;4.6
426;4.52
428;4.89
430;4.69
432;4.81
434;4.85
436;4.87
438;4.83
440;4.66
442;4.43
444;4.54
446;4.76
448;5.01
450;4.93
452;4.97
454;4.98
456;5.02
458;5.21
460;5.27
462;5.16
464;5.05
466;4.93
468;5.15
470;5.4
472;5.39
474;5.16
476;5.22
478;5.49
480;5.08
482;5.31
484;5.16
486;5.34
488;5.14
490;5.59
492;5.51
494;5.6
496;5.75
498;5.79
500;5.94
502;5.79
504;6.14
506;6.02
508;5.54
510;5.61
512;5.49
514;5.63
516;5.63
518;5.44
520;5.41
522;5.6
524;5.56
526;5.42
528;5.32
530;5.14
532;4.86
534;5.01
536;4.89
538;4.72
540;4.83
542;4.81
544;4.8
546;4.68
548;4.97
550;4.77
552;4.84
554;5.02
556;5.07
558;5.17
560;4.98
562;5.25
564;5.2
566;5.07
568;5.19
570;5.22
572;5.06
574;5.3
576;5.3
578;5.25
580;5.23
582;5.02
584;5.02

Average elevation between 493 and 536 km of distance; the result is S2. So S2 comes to 5.54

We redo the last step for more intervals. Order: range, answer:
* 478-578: 5.29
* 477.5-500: 5.45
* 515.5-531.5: 5.42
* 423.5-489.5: 5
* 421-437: 4.71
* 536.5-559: 4.88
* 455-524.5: 5.44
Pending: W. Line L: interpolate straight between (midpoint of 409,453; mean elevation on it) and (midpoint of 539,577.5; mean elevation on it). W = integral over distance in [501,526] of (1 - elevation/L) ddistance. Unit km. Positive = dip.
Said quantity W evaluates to -3.8 km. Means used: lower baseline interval 4.65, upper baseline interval 5.03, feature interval 5.65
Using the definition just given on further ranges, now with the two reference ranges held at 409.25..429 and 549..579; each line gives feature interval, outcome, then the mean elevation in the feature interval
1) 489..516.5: -4.9 km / 5.72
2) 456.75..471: -1.5 km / 5.16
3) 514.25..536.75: -1.7 km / 5.31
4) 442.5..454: -0.5 km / 4.84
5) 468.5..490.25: -2.4 km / 5.28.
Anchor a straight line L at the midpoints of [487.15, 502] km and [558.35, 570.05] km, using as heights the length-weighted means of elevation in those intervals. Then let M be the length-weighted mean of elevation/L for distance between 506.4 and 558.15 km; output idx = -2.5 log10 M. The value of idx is 0.04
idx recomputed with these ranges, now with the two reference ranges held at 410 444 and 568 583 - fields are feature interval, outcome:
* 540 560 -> 0.04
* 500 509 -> -0.20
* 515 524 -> -0.12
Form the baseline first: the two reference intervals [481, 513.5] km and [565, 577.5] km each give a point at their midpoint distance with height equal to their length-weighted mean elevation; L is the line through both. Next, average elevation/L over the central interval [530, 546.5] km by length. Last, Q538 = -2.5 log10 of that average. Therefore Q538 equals 0.11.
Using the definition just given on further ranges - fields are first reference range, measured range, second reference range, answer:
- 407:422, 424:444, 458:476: 0.00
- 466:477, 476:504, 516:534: -0.05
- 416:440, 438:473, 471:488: 0.00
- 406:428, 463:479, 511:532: -0.05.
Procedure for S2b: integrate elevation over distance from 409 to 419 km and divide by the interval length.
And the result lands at 4.42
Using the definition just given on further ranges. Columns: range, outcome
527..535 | 5.08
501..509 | 5.87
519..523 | 5.5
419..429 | 4.57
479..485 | 5.18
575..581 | 5.26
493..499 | 5.71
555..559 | 5.12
